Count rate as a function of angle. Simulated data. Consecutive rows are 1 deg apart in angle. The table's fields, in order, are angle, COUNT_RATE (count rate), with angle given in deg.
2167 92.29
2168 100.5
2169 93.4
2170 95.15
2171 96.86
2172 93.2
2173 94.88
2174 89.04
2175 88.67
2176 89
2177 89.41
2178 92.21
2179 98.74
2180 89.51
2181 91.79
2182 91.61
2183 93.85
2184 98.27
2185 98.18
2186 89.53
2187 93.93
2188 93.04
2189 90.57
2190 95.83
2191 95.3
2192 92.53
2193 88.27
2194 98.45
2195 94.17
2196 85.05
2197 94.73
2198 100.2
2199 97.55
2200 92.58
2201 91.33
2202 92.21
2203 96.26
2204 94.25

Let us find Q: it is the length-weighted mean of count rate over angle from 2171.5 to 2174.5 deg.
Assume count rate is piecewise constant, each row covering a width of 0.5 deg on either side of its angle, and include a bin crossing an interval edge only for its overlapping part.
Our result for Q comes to 92.4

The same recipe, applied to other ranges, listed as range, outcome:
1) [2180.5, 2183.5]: 92.4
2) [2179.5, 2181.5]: 90.7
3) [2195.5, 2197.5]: 89.9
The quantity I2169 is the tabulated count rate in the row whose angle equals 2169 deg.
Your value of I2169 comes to 93.4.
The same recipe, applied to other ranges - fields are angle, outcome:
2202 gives 92.21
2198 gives 100.2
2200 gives 92.58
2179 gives 98.74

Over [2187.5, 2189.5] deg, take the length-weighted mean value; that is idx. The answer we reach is 91.8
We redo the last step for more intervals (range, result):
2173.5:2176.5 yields 88.9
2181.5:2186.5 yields 94.3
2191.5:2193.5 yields 90.4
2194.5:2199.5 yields 94.3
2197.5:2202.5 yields 94.8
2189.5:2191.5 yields 95.6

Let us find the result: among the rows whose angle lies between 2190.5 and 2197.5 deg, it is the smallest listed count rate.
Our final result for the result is 85.05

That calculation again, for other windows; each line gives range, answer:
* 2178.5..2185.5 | 89.51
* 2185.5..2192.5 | 89.53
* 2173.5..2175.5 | 88.67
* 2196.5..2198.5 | 94.73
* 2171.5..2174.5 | 89.04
